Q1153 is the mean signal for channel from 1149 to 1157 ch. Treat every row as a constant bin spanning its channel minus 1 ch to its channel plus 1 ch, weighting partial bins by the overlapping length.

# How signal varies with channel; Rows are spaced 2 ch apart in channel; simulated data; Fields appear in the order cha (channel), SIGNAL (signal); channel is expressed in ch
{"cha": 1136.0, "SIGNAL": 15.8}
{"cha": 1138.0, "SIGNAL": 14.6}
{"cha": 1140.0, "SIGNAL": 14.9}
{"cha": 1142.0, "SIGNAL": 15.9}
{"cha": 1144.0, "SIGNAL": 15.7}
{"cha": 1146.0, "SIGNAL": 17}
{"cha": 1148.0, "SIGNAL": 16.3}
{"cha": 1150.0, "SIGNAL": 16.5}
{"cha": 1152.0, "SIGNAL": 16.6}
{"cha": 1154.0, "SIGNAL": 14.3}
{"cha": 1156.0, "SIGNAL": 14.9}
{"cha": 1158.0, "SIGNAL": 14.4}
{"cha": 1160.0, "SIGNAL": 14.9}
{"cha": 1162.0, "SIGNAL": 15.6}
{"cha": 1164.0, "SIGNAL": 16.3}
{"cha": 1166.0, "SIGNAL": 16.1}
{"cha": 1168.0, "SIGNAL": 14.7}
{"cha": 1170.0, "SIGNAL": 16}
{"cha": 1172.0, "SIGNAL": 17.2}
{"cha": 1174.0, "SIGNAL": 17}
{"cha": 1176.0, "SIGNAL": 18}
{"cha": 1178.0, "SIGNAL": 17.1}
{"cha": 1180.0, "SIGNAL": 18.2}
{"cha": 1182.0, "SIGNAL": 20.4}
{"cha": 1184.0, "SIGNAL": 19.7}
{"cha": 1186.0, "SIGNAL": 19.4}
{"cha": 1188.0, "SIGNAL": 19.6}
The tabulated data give 15.6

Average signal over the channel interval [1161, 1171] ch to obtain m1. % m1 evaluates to 15.7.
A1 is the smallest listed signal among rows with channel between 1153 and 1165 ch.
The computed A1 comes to 14.3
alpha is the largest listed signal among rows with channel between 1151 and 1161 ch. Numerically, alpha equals 16.6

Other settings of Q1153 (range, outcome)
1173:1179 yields 17.4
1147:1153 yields 16.5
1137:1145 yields 15.3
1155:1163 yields 14.9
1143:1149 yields 16.3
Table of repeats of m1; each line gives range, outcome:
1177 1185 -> 18.8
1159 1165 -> 15.6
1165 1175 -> 16.2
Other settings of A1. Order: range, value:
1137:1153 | 14.6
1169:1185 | 16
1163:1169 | 14.7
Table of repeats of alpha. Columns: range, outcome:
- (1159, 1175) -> 17.2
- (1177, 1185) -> 20.4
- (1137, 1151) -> 17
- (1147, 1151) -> 16.5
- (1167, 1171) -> 16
